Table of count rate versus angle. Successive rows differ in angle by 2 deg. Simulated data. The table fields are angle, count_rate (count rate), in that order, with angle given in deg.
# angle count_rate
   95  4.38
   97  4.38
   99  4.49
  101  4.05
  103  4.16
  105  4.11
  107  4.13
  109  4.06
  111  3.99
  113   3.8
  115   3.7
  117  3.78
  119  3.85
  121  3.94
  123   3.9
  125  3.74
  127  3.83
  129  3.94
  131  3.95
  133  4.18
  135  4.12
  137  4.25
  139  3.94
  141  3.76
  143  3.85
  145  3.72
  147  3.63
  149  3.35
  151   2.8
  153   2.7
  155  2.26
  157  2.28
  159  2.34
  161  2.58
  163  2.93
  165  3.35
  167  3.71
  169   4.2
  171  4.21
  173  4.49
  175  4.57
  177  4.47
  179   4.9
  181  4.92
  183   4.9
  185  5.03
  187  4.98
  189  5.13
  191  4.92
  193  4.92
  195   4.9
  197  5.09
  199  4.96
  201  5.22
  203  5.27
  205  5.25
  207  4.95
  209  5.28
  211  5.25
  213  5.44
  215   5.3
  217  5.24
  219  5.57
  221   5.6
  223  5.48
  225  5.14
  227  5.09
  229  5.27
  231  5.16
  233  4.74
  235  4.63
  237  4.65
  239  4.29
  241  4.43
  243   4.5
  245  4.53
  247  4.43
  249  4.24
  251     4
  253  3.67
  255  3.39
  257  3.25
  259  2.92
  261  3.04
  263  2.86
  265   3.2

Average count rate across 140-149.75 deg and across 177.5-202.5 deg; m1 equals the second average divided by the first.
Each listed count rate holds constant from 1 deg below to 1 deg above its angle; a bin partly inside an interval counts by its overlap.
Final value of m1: 1.36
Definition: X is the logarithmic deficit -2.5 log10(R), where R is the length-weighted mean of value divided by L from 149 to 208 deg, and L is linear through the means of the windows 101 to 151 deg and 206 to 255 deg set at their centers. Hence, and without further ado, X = 0.05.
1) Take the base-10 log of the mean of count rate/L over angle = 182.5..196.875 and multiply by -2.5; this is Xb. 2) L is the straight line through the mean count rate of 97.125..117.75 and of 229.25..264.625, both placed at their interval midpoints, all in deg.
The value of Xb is -0.22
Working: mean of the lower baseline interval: 4.04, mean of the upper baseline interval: 4.05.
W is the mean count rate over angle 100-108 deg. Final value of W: 4.11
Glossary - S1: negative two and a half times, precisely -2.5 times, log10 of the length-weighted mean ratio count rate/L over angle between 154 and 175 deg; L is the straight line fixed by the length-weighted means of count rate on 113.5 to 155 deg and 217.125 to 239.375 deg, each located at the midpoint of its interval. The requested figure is 0.26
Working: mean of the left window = 3.71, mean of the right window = 5.09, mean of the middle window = 3.3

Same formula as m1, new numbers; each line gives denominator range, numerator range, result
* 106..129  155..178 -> 0.90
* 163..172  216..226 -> 1.44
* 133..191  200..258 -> 1.24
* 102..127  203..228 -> 1.35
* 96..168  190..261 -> 1.30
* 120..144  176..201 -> 1.25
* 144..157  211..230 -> 1.77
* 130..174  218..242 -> 1.44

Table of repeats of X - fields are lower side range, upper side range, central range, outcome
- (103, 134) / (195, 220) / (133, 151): 0.13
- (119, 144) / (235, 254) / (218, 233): -0.24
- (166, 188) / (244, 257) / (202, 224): -0.24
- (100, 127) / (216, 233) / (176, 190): -0.03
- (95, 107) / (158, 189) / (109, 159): 0.16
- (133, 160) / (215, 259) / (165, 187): -0.20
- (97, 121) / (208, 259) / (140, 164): 0.37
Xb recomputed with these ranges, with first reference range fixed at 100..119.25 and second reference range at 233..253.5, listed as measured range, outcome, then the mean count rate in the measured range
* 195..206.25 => -0.21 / 5.13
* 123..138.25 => 0.01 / 3.99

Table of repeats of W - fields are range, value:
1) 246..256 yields 3.95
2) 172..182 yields 4.67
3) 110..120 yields 3.82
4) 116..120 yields 3.81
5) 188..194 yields 4.99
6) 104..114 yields 4.02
